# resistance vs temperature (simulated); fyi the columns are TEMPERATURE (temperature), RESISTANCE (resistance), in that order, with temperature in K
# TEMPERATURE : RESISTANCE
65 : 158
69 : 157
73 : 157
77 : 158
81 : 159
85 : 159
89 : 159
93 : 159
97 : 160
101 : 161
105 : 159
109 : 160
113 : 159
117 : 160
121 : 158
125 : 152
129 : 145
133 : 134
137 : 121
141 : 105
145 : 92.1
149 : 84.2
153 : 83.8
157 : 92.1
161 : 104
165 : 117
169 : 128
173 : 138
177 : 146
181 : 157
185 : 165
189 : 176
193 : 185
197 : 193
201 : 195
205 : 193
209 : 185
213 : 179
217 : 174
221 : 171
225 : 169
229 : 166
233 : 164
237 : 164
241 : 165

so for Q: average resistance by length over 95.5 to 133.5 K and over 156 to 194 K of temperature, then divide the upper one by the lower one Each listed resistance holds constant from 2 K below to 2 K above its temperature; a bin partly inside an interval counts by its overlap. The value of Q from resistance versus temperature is 0.9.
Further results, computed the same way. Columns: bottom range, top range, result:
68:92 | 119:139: 0.90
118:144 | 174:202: 1.27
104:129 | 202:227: 1.14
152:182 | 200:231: 1.48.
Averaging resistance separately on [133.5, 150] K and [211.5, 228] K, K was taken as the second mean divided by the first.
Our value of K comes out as 1.65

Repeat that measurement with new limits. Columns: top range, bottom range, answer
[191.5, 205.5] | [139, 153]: 2.07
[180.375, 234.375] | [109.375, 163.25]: 1.44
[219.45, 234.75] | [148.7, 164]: 1.79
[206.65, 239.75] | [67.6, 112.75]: 1.08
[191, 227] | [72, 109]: 1.15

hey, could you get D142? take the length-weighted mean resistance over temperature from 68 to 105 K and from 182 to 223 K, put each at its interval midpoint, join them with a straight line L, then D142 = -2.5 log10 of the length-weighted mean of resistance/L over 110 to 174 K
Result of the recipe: 0.338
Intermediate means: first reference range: 159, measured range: 124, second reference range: 181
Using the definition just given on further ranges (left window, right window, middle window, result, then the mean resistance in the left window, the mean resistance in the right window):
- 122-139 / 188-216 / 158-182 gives 0.27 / 139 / 186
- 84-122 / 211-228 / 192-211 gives -0.12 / 159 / 173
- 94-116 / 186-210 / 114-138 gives 0.13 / 160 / 187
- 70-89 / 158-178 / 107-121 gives -0.10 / 158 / 124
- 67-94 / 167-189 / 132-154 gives 0.43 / 158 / 149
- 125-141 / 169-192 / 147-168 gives 0.42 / 132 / 155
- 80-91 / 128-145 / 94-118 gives -0.12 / 159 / 121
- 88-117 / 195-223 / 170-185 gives 0.19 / 160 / 184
